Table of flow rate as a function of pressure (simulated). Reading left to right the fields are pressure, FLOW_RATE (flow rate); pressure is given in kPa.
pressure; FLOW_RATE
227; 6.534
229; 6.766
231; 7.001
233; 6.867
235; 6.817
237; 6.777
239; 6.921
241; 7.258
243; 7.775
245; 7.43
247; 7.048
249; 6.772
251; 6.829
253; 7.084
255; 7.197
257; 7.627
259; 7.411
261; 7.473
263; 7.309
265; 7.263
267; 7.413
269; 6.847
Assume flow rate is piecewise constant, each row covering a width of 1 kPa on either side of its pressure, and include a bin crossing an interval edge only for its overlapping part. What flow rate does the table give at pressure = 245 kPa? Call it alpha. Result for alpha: 7.43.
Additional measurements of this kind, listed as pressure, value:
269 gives 6.847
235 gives 6.817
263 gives 7.309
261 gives 7.473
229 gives 6.766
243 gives 7.775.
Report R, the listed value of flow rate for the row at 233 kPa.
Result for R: 6.867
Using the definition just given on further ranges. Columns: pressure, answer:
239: 6.921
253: 7.084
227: 6.534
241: 7.258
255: 7.197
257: 7.627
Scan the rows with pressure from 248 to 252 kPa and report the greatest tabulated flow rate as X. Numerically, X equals 6.829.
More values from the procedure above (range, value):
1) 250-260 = 7.627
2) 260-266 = 7.473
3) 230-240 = 7.001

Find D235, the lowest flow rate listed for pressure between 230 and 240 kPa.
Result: 6.777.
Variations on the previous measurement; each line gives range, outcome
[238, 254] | 6.772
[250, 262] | 6.829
